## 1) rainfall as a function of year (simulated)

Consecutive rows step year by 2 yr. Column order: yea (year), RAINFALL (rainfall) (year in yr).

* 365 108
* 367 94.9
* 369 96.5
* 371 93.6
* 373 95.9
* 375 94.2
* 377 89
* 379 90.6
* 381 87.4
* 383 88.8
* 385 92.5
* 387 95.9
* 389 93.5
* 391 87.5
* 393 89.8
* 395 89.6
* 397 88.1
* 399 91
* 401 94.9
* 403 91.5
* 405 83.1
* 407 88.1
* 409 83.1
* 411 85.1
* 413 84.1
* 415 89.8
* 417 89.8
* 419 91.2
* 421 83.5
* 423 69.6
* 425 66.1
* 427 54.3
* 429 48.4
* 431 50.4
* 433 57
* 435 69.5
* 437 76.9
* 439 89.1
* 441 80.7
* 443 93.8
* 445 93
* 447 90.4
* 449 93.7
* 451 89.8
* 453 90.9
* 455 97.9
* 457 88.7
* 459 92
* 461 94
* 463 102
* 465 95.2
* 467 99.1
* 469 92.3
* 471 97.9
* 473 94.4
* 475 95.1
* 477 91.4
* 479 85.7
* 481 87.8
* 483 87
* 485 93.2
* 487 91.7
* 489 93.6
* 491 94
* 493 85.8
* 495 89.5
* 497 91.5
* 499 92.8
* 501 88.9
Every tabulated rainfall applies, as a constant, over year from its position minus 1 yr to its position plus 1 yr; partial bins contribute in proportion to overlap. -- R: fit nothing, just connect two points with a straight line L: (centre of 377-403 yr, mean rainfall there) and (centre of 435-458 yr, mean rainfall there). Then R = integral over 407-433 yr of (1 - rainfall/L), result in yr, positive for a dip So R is 4.4 yr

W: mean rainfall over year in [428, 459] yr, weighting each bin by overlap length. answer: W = 81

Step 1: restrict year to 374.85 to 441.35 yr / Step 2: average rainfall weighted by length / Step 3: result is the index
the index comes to 82.3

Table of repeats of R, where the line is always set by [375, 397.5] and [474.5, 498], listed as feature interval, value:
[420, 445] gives 5.4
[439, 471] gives -0.9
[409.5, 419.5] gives 0.3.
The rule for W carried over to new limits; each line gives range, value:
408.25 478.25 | 84.6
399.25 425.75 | 85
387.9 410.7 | 89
